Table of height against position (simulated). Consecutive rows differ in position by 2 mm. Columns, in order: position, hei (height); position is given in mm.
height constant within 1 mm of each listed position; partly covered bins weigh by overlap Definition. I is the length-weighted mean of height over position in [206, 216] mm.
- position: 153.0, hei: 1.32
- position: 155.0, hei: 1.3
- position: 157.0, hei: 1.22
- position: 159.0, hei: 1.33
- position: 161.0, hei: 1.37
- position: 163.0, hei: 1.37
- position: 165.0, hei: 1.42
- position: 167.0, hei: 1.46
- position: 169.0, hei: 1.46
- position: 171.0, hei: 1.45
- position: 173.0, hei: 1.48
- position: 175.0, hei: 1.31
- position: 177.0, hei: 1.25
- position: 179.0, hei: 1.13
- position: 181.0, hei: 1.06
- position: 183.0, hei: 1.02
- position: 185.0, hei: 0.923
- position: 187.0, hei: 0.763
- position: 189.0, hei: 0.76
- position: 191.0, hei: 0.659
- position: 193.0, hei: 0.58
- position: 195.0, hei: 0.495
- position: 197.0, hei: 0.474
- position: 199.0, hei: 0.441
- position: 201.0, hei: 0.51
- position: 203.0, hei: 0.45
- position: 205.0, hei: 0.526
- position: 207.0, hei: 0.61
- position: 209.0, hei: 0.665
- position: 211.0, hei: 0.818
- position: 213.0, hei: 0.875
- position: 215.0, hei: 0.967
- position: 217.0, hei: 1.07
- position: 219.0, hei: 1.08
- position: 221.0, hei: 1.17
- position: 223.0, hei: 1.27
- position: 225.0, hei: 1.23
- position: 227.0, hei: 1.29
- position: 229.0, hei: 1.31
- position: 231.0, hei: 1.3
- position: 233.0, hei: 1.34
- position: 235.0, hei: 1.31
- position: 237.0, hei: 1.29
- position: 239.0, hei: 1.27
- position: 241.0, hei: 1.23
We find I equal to 0.787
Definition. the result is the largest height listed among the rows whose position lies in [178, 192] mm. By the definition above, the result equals 1.13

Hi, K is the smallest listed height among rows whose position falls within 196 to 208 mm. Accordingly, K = 0.441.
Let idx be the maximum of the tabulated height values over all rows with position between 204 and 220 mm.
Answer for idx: 1.08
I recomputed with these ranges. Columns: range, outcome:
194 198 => 0.484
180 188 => 0.942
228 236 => 1.31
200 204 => 0.48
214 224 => 1.11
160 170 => 1.42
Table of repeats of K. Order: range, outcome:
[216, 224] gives 1.07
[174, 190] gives 0.76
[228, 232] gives 1.3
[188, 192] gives 0.659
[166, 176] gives 1.31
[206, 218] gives 0.61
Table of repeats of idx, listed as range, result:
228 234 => 1.34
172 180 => 1.48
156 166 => 1.42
